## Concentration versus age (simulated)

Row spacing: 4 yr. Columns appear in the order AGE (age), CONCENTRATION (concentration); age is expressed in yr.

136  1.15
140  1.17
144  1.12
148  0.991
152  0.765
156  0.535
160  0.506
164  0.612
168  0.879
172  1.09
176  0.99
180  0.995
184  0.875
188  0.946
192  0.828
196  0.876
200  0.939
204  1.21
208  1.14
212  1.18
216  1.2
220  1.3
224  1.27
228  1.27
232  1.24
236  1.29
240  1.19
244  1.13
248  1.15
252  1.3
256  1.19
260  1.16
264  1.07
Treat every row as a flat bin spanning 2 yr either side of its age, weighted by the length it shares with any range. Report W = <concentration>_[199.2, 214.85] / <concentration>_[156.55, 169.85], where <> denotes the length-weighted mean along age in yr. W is 1.75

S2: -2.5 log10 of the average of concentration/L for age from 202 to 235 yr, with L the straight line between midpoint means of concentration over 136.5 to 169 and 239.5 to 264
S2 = -0.157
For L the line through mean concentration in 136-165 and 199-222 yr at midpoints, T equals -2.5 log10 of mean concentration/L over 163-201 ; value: 0.12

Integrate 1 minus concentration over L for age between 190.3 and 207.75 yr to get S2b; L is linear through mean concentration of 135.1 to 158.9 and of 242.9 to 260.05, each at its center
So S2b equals 1.29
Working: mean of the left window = 0.929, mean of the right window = 1.19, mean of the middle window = 0.983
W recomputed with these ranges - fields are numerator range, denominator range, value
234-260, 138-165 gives 1.47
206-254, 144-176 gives 1.52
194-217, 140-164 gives 1.36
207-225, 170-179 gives 1.18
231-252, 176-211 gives 1.23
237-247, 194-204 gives 1.21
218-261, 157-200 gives 1.43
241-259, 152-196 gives 1.44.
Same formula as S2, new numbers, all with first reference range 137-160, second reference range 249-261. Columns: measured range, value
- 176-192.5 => 0.08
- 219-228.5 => -0.14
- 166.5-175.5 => -0.03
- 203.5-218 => -0.10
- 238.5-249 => 0.02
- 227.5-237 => -0.11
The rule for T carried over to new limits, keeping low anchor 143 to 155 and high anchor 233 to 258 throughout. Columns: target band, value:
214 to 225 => -0.11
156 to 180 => 0.20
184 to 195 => 0.17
